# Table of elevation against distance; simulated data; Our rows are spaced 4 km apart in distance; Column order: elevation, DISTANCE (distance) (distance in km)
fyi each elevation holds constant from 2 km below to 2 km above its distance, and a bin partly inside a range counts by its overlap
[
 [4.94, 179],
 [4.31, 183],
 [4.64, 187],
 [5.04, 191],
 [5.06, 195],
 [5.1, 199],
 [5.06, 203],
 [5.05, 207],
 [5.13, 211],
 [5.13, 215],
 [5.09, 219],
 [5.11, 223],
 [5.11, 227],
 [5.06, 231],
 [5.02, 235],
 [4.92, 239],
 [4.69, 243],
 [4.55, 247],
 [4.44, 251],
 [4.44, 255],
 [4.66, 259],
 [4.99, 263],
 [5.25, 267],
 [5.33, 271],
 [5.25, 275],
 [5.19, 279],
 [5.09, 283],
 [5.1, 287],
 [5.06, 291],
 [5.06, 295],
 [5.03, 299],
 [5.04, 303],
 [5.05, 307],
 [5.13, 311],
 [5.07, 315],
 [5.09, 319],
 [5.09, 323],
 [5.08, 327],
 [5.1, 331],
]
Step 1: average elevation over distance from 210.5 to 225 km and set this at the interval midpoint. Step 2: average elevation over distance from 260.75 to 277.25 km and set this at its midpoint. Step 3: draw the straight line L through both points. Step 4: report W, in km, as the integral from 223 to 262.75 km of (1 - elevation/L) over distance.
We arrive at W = 2.8 km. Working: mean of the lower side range 5.11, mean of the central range 4.79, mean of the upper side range 5.2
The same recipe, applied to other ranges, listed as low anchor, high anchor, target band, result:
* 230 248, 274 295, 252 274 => 0.32 km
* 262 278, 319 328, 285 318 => 0.46 km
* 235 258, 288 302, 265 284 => -1.36 km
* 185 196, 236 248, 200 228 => -1.51 km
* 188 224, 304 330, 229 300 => 1.79 km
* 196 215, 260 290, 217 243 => 0.44 km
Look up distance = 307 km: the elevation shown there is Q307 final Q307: 5.05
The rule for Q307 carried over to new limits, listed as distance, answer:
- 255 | 4.44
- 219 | 5.09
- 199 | 5.1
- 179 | 4.94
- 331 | 5.1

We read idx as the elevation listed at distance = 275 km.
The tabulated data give 5.25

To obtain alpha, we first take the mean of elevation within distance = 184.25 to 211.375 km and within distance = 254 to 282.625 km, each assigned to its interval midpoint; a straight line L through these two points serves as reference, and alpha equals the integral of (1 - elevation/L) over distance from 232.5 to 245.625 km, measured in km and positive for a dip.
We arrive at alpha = 0.4 km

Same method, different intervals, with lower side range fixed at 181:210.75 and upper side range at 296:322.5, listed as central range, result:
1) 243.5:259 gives 1.4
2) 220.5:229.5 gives -0.3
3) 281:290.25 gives -0.1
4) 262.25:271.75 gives -0.4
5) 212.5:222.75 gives -0.4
